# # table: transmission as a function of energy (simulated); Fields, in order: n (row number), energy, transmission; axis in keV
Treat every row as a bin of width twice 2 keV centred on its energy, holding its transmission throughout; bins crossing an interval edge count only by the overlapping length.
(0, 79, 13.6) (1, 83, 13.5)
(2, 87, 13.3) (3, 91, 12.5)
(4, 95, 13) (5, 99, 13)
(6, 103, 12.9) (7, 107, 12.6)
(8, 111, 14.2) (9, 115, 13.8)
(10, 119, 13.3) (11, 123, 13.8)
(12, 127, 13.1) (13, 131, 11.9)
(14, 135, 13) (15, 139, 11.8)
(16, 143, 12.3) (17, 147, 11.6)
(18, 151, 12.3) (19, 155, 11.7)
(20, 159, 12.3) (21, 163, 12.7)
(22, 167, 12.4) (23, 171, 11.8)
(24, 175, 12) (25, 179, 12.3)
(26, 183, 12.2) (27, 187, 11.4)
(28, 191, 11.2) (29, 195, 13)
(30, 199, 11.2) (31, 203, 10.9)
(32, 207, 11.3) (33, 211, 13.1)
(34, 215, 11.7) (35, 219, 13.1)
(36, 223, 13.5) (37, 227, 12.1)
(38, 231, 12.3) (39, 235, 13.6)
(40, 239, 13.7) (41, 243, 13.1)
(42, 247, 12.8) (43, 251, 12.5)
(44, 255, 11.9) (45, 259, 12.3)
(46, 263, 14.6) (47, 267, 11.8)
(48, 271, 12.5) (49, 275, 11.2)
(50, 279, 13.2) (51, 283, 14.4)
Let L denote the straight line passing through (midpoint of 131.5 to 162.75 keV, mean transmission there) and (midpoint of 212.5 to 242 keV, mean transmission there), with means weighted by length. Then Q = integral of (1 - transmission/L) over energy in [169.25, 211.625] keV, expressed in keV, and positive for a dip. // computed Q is 2.5 keV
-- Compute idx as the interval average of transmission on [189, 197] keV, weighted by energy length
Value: 12.1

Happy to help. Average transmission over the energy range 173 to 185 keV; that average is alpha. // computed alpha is 12.2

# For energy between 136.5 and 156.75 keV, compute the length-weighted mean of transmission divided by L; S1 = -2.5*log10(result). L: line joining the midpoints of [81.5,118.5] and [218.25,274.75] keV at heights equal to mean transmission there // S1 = 0.10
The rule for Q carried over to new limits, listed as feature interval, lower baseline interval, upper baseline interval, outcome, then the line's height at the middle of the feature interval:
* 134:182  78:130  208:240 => 3.25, 13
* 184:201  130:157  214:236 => 1.01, 12.5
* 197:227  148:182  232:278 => 0.85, 12.5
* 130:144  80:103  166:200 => 0.27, 12.5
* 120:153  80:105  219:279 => 1.19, 13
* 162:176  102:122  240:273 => 0.99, 13.1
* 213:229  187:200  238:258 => -0.44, 12.3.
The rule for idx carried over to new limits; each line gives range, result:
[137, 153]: 12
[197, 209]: 11.1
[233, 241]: 13.6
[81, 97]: 13.1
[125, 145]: 12.4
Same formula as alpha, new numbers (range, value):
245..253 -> 12.7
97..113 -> 13.2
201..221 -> 12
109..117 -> 14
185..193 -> 11.3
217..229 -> 12.9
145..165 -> 12.1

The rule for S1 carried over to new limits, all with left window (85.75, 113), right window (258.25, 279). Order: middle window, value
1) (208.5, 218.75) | 0.02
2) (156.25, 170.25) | 0.04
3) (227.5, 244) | -0.04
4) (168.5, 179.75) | 0.07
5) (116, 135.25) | -0.01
